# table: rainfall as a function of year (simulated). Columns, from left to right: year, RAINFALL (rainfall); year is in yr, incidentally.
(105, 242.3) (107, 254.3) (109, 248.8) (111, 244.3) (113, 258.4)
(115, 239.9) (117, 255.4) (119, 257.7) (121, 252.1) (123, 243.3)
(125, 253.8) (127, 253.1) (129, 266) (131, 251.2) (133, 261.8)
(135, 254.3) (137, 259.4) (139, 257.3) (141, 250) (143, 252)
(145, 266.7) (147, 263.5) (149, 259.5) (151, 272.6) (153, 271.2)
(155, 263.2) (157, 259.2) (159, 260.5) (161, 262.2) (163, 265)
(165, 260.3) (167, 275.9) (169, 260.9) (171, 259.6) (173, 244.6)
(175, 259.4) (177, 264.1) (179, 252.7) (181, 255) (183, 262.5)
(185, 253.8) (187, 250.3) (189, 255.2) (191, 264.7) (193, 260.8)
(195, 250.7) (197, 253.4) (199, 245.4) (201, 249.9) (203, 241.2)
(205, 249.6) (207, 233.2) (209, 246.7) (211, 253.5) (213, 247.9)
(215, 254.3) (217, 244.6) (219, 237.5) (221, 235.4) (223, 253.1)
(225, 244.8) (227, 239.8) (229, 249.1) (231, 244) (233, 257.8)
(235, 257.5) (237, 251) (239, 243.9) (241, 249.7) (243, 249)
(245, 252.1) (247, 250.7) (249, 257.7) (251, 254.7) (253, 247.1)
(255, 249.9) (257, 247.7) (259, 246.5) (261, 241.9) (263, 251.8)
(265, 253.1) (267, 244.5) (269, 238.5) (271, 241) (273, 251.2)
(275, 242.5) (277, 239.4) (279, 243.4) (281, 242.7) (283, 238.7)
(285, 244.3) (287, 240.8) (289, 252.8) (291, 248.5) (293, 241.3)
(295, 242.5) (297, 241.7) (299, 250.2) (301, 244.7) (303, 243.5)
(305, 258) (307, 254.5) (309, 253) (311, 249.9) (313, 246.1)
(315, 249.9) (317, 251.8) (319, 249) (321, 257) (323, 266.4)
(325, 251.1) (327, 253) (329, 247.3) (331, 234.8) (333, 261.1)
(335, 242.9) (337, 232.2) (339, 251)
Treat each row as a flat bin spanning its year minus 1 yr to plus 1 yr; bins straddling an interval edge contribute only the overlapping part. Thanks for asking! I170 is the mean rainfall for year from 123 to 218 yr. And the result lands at 256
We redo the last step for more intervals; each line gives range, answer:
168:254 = 251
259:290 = 245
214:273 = 248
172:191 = 256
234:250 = 251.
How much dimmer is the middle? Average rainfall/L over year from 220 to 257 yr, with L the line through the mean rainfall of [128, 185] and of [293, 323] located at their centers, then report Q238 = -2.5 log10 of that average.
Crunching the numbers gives 0.02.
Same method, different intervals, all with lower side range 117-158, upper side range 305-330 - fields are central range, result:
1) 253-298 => 0.040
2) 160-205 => 0.002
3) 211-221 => 0.044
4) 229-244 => 0.021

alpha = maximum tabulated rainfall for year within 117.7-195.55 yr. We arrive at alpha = 275.9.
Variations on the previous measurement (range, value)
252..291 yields 253.1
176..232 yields 264.7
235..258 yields 257.7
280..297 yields 252.8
